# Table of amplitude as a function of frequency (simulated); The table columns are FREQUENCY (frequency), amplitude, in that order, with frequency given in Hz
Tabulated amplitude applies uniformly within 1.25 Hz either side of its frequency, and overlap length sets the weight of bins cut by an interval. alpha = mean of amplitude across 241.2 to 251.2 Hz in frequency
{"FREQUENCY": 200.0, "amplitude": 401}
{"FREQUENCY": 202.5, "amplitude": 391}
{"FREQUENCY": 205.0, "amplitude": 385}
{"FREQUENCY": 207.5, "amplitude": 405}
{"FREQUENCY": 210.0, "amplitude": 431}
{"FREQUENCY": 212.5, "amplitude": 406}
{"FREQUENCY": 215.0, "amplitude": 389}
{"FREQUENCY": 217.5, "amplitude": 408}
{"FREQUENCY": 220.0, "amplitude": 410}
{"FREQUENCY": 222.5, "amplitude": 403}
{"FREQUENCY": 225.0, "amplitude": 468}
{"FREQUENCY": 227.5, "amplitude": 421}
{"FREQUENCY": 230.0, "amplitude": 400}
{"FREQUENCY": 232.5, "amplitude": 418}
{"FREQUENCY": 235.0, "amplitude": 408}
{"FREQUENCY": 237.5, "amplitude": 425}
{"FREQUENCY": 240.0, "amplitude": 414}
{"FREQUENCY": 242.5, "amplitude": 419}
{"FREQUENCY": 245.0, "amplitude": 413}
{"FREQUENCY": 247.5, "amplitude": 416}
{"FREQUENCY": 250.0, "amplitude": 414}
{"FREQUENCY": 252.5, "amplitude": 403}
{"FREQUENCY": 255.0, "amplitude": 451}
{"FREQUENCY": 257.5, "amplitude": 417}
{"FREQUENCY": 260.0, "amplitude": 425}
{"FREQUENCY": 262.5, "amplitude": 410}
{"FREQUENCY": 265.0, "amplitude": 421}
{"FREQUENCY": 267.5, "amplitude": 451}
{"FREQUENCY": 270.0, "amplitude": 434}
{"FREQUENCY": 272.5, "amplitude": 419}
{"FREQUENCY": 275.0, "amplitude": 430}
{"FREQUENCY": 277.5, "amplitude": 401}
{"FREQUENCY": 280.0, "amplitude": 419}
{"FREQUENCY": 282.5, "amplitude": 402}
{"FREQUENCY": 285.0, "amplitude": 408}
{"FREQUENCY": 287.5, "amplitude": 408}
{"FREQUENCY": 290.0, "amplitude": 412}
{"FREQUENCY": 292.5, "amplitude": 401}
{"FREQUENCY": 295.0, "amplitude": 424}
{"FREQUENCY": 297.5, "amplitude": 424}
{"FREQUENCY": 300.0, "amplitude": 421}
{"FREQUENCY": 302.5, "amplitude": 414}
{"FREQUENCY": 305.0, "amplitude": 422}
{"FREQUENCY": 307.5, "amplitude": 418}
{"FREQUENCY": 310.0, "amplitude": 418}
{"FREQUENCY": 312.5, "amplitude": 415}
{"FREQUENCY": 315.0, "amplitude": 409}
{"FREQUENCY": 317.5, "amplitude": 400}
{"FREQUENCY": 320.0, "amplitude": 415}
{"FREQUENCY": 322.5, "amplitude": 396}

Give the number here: 416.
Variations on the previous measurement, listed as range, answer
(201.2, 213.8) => 404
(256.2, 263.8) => 418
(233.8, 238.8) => 417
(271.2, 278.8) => 417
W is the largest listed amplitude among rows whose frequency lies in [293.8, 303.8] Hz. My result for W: 424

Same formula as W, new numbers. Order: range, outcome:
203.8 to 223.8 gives 431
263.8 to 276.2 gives 451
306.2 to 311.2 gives 418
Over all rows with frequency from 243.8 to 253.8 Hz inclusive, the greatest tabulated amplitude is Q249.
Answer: 416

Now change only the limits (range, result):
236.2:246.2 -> 425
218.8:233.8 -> 468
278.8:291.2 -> 419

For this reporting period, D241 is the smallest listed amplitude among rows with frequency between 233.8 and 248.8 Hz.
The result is 408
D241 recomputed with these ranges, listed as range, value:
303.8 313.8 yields 415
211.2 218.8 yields 389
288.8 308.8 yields 401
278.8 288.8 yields 402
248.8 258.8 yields 403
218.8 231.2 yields 400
